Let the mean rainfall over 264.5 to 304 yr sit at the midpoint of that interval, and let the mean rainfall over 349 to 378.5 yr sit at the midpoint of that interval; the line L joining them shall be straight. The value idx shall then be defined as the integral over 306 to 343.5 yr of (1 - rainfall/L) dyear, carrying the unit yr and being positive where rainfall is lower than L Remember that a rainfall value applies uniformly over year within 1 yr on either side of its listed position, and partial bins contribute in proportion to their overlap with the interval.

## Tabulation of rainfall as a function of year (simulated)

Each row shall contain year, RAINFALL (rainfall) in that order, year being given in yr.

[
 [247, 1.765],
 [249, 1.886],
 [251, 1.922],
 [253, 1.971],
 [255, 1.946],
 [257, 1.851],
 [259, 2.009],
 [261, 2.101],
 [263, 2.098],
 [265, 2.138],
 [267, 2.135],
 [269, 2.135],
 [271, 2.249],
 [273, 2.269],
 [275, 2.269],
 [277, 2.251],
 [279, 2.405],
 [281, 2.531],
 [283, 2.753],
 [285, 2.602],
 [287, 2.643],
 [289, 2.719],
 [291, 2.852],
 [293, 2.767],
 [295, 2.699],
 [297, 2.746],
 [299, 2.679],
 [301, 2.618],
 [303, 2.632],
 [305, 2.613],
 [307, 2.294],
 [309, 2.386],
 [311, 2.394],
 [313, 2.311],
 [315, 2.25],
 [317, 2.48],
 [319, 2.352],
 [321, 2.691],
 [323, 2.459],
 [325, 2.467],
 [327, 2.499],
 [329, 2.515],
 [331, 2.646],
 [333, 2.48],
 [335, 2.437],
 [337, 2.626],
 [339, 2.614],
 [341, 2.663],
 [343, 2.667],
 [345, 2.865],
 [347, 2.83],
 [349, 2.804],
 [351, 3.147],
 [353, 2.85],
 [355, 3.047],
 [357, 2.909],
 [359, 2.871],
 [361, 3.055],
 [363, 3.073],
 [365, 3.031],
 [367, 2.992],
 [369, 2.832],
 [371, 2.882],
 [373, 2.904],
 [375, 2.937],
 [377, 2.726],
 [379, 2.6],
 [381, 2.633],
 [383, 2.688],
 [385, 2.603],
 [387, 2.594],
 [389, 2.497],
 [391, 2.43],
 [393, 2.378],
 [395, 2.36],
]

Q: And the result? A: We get 3.36 yr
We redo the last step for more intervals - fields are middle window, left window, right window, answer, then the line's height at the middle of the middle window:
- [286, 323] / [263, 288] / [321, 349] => -1.3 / 2.48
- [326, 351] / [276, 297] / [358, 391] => 0.6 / 2.73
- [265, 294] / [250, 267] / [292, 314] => -2.3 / 2.27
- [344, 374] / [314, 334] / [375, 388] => -4.0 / 2.59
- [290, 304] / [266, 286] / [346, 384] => -1.3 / 2.48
